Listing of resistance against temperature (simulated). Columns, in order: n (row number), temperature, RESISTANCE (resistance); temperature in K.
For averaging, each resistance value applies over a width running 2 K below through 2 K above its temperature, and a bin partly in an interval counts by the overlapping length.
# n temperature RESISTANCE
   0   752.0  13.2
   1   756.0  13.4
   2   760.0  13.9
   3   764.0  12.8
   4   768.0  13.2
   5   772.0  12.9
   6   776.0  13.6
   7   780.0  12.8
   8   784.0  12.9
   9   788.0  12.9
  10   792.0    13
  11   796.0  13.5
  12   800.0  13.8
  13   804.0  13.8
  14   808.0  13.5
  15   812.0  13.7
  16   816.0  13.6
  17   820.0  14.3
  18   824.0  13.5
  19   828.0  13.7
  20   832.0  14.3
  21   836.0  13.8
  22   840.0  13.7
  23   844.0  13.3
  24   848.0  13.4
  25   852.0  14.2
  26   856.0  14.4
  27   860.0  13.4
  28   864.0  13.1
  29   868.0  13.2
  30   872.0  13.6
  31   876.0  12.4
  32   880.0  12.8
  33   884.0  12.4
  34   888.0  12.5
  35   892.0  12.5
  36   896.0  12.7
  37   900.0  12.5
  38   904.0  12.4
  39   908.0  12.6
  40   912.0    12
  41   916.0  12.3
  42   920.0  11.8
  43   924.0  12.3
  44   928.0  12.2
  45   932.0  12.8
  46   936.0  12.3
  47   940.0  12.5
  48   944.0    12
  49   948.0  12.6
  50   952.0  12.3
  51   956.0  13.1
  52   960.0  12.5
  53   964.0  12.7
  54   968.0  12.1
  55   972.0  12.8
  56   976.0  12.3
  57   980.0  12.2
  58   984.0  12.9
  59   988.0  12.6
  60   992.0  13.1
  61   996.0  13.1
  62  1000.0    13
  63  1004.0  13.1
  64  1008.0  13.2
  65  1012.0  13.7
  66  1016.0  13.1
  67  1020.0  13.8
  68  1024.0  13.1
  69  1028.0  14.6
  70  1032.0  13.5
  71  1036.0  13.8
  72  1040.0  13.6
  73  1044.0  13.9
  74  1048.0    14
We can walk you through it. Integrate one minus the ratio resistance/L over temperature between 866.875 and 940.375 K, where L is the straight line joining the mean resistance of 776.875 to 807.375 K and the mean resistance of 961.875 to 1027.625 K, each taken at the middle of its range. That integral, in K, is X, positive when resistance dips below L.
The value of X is 3.3 K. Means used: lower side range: 13.3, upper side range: 13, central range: 12.5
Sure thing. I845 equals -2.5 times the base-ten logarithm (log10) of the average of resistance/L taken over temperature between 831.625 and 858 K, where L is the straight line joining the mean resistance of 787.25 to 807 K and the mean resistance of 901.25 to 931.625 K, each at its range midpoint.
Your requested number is -0.07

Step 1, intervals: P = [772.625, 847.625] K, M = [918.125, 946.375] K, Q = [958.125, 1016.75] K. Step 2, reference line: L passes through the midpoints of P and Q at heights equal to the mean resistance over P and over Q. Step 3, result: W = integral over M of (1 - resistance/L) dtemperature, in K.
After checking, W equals 1.7 K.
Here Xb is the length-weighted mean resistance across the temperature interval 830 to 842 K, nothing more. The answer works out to 13.9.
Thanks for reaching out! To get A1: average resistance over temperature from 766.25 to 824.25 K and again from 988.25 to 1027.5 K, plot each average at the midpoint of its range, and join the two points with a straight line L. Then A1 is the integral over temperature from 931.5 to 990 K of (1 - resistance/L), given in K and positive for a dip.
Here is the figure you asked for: 3.5 K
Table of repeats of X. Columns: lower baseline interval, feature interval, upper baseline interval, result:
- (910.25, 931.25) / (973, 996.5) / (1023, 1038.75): 0.8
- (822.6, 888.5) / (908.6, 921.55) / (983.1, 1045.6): 1.3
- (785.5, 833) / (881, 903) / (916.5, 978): 0.6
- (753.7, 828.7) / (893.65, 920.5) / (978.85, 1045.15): 2.0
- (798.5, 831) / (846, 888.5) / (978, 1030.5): 1.1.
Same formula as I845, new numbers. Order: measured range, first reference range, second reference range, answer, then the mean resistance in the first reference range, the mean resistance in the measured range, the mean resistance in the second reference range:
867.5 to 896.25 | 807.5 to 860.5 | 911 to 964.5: 0.03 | 13.8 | 12.7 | 12.4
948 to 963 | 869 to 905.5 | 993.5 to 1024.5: 0.03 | 12.7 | 12.6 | 13.3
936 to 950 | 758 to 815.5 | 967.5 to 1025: 0.06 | 13.3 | 12.4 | 13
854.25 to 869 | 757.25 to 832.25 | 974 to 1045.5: -0.01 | 13.4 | 13.5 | 13.3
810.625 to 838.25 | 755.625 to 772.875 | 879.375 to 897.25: -0.08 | 13.2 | 13.8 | 12.6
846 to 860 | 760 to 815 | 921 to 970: -0.08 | 13.3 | 13.9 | 12.4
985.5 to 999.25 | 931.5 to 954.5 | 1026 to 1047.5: 0.02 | 12.4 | 12.9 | 13.9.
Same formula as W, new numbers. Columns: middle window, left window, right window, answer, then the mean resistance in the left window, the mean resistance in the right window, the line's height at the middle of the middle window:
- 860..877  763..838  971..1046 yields 0.3 K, 13.5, 13.2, 13.4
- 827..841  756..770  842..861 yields -0.2 K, 13.3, 13.8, 13.7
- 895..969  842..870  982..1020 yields 5.2 K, 13.6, 13.1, 13.3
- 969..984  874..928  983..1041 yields 0.7 K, 12.4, 13.3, 13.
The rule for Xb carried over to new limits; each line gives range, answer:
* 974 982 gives 12.2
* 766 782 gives 13.1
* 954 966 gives 12.8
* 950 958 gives 12.7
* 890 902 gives 12.6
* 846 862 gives 13.9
